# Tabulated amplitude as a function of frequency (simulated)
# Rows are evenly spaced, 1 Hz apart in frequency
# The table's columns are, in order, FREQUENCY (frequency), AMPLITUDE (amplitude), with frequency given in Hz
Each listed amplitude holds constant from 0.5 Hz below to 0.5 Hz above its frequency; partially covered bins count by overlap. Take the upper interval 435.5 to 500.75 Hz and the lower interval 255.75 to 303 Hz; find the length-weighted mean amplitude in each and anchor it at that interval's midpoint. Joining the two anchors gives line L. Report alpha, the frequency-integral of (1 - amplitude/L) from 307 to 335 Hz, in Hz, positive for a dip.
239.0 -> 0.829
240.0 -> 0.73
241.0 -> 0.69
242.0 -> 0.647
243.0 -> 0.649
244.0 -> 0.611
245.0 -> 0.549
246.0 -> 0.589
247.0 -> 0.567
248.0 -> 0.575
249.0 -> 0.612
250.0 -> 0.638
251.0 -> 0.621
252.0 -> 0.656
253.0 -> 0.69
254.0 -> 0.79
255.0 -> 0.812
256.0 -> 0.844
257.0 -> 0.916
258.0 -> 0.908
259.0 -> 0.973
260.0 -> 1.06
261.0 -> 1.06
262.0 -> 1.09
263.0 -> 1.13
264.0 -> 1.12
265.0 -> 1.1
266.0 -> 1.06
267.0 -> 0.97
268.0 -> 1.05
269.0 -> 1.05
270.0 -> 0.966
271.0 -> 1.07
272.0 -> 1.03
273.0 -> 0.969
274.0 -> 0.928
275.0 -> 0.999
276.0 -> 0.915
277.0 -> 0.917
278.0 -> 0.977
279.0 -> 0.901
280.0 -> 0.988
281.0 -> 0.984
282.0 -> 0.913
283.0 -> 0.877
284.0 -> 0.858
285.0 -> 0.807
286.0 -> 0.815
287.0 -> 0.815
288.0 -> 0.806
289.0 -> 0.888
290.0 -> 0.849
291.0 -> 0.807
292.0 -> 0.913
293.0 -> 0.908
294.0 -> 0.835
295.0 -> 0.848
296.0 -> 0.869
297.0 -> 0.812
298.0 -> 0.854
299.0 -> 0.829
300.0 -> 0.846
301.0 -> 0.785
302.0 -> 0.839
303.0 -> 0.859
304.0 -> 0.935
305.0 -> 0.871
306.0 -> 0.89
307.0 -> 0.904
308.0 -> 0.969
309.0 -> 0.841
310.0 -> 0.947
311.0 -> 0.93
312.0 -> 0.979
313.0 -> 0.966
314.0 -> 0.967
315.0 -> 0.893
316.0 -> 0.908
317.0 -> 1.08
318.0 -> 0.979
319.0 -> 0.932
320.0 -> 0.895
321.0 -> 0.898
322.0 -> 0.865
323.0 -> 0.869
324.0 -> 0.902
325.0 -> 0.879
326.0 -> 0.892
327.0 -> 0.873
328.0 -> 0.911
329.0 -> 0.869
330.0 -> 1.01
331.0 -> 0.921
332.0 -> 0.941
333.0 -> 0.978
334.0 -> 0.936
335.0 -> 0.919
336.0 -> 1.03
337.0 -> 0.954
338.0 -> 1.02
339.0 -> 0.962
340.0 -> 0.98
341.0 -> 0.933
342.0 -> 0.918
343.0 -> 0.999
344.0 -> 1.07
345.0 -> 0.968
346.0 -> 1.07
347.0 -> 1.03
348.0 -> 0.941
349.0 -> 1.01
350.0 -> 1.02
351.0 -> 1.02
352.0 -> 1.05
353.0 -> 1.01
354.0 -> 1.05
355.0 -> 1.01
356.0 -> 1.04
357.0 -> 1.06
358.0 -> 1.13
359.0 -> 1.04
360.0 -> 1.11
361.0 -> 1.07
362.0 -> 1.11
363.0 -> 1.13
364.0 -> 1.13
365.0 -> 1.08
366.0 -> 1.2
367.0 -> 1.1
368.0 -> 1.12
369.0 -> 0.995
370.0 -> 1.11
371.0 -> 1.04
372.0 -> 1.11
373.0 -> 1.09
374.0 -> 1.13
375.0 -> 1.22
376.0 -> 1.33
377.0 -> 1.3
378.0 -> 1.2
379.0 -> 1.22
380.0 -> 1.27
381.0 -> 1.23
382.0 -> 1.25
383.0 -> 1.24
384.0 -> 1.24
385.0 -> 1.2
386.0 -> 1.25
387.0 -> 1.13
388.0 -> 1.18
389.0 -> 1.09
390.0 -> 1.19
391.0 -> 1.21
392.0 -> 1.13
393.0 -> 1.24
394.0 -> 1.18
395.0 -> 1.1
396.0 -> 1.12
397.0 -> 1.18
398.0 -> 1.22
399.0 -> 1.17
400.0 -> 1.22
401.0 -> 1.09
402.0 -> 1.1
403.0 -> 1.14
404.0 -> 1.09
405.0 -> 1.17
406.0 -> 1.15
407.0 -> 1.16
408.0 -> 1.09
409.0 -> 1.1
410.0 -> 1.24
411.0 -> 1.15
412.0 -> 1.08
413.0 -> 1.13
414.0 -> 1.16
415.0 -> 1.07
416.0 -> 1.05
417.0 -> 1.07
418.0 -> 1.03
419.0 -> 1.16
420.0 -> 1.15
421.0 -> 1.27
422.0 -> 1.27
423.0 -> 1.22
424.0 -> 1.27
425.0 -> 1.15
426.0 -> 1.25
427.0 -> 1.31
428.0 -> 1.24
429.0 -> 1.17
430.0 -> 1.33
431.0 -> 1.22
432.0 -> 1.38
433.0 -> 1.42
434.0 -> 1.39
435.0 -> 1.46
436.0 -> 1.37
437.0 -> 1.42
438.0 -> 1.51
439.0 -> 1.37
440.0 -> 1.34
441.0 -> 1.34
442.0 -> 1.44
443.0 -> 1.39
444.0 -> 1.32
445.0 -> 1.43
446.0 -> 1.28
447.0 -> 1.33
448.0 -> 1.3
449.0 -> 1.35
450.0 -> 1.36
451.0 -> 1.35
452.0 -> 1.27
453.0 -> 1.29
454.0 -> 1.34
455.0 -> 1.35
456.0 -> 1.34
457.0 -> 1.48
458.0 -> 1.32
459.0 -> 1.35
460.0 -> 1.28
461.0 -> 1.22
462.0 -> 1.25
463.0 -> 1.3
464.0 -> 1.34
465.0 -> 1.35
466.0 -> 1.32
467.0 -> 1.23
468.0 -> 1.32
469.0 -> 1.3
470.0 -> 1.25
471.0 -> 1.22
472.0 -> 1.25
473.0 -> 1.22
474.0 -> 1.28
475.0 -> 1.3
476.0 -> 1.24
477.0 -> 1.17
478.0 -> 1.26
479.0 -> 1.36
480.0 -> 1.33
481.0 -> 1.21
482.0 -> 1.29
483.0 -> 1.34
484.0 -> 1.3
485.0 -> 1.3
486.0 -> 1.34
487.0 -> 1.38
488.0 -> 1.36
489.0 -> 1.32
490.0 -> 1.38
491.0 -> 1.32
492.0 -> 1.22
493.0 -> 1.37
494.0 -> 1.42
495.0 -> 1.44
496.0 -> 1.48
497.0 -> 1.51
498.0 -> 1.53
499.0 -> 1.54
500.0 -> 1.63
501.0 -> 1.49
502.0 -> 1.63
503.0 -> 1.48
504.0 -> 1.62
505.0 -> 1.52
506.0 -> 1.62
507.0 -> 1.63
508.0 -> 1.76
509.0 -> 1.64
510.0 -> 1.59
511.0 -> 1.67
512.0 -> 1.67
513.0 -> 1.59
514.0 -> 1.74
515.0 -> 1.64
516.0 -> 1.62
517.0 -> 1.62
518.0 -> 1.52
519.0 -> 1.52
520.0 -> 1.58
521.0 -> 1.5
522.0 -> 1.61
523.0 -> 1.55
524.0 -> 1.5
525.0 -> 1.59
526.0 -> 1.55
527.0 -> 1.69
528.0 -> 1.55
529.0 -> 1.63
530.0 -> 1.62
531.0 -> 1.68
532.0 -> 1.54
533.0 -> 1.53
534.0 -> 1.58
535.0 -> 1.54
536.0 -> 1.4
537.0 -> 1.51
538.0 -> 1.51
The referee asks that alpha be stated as 2.58 Hz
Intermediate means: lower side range 0.931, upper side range 1.34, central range 0.926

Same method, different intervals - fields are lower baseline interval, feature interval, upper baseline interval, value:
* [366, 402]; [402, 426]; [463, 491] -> 1.29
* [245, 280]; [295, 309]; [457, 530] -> 1.75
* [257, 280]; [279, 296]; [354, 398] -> 2.68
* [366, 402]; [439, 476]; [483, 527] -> 1.74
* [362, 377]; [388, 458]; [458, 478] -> -1.85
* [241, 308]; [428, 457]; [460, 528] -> -1.10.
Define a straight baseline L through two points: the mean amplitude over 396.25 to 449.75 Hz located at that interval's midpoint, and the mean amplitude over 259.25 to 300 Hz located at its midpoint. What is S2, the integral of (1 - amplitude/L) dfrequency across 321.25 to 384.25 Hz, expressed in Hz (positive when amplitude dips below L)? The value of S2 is 2.7 Hz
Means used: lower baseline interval 0.94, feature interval 1.05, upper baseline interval 1.24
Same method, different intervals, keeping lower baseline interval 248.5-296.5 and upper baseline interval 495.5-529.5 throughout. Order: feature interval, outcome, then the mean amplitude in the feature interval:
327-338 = 1.3 Hz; 0.947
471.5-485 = 2.0 Hz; 1.27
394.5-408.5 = 1.4 Hz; 1.14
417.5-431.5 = 1.3 Hz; 1.22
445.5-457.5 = 0.7 Hz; 1.34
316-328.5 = 1.6 Hz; 0.914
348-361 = 1.1 Hz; 1.04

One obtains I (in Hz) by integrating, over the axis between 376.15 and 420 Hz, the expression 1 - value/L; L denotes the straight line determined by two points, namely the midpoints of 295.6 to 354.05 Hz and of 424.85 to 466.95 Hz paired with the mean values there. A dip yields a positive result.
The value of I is 0.4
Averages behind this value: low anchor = 0.936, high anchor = 1.33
